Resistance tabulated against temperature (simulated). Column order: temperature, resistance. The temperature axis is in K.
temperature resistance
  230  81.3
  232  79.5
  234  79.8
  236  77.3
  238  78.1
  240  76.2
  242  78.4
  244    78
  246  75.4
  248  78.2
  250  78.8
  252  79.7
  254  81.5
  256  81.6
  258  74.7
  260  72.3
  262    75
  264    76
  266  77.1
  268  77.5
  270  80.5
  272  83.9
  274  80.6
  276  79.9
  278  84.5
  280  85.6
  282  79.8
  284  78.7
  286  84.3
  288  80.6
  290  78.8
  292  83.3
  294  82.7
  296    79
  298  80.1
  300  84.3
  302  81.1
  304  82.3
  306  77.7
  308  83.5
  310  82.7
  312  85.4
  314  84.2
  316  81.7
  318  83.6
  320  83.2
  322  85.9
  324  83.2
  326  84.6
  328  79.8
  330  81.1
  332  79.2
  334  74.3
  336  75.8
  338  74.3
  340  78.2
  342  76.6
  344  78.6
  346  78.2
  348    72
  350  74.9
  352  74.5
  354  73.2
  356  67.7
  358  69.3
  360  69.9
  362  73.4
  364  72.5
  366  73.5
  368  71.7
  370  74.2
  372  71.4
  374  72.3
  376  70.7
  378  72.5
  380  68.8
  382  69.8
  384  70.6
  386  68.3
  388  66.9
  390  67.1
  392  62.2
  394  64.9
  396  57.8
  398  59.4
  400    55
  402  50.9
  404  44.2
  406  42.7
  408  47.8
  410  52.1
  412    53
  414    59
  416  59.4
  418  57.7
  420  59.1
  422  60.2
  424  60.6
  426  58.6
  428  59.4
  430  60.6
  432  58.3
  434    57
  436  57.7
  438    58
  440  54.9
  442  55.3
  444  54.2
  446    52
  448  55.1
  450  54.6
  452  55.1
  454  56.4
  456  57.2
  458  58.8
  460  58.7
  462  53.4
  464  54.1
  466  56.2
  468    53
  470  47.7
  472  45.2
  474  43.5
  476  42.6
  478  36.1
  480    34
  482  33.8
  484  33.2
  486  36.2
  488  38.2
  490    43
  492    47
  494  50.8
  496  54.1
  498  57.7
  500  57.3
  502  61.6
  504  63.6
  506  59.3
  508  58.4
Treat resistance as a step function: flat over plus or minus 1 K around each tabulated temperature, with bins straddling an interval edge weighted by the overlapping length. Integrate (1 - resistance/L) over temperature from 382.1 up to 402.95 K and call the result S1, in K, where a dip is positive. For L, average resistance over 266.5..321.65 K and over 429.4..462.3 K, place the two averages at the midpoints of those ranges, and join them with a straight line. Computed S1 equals 0.86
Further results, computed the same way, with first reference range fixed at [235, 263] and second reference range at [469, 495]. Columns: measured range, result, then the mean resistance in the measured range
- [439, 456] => -3.15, 54.8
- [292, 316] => -4.63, 82.1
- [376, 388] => -2.80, 69.8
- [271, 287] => -2.06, 82.2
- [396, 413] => 0.65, 51.1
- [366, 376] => -2.40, 72.3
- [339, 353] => -3.12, 76.1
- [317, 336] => -4.65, 81.3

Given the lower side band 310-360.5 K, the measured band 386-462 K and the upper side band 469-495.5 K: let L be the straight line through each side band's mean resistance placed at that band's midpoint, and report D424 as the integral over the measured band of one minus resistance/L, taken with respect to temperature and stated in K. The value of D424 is -2.2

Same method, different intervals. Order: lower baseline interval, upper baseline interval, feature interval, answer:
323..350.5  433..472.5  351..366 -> 0.4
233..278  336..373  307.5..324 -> -1.8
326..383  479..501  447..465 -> -1.5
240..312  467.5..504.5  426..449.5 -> -1.3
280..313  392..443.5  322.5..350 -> -1.8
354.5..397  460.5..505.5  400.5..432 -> 3.0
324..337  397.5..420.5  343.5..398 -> -3.8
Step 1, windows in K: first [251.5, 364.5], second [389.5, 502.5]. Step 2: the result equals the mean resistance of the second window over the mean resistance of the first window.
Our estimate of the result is 0.7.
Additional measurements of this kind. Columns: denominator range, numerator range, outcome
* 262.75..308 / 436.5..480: 0.64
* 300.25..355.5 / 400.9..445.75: 0.70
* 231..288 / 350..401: 0.87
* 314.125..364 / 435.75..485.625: 0.65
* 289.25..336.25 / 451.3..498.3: 0.58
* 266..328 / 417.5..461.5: 0.70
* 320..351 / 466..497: 0.55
